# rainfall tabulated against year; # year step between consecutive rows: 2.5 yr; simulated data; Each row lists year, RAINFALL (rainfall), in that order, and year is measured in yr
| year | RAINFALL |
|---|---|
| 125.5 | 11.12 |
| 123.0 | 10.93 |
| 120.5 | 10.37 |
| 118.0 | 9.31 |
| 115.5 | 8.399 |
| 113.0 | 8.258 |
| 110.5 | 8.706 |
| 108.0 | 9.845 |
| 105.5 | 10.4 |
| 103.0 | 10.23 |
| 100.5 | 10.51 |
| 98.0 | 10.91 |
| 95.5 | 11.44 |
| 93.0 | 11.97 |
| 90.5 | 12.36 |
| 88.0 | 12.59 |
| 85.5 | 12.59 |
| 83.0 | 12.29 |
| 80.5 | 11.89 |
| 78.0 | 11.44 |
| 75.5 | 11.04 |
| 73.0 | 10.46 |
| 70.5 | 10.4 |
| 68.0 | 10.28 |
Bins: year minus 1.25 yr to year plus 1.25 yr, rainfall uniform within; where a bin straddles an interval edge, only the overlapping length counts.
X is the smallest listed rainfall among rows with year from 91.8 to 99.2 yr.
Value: 10.91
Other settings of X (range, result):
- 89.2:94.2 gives 11.97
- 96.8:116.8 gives 8.258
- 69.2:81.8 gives 10.4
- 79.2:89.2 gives 11.89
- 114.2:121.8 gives 8.399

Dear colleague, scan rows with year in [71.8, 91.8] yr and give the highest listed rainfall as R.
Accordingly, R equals 12.59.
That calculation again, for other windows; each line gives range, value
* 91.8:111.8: 11.97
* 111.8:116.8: 8.399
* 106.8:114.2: 9.845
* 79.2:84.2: 12.29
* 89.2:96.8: 12.36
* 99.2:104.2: 10.51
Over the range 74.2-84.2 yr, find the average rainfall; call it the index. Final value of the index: 11.7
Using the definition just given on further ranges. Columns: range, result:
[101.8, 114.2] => 9.49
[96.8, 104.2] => 10.5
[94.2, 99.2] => 11.2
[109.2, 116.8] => 8.47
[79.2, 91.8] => 12.3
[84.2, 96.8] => 12.2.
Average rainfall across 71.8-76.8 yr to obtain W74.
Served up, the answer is 10.8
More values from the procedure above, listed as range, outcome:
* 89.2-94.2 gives 12.2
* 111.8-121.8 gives 9.1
